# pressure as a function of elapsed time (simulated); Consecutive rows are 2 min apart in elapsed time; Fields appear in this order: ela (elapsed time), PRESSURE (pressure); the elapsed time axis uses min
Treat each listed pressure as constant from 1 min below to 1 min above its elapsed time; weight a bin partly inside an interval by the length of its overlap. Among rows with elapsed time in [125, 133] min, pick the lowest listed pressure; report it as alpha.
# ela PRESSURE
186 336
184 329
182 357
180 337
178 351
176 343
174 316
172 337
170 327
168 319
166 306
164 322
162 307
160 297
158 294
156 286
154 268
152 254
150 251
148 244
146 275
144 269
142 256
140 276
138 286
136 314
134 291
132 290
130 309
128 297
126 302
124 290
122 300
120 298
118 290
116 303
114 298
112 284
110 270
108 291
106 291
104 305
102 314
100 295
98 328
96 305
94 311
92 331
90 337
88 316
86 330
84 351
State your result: 290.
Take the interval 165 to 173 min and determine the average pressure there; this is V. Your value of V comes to 322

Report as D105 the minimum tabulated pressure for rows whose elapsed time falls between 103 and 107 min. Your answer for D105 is 291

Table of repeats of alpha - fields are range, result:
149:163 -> 251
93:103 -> 295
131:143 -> 256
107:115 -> 270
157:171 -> 294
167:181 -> 316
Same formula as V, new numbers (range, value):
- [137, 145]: 272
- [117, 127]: 296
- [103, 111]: 289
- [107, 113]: 282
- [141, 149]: 261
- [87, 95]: 324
